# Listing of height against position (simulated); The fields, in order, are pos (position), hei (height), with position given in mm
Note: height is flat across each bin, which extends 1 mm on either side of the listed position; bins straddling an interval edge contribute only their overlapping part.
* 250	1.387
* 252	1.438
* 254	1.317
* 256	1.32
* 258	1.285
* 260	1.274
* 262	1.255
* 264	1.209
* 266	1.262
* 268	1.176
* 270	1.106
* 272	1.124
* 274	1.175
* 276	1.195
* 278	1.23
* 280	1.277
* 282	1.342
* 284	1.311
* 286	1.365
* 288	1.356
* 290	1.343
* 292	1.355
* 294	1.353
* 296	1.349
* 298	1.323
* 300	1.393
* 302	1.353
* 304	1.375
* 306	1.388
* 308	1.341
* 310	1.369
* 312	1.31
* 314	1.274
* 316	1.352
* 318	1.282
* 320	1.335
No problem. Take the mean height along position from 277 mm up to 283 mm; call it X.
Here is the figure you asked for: 1.28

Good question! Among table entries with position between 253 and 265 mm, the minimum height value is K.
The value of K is 1.209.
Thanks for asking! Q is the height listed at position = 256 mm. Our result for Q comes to 1.32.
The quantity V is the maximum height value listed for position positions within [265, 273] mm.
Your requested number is 1.262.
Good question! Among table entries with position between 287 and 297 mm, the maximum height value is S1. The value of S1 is 1.356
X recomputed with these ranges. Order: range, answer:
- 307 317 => 1.33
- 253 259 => 1.31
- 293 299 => 1.34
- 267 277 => 1.16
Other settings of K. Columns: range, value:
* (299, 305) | 1.353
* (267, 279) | 1.106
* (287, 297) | 1.343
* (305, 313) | 1.31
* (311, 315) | 1.274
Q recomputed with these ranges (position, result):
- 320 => 1.335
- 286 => 1.365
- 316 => 1.352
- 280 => 1.277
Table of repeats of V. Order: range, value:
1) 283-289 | 1.365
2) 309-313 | 1.369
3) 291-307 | 1.393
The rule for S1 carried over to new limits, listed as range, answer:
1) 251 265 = 1.438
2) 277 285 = 1.342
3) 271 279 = 1.23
